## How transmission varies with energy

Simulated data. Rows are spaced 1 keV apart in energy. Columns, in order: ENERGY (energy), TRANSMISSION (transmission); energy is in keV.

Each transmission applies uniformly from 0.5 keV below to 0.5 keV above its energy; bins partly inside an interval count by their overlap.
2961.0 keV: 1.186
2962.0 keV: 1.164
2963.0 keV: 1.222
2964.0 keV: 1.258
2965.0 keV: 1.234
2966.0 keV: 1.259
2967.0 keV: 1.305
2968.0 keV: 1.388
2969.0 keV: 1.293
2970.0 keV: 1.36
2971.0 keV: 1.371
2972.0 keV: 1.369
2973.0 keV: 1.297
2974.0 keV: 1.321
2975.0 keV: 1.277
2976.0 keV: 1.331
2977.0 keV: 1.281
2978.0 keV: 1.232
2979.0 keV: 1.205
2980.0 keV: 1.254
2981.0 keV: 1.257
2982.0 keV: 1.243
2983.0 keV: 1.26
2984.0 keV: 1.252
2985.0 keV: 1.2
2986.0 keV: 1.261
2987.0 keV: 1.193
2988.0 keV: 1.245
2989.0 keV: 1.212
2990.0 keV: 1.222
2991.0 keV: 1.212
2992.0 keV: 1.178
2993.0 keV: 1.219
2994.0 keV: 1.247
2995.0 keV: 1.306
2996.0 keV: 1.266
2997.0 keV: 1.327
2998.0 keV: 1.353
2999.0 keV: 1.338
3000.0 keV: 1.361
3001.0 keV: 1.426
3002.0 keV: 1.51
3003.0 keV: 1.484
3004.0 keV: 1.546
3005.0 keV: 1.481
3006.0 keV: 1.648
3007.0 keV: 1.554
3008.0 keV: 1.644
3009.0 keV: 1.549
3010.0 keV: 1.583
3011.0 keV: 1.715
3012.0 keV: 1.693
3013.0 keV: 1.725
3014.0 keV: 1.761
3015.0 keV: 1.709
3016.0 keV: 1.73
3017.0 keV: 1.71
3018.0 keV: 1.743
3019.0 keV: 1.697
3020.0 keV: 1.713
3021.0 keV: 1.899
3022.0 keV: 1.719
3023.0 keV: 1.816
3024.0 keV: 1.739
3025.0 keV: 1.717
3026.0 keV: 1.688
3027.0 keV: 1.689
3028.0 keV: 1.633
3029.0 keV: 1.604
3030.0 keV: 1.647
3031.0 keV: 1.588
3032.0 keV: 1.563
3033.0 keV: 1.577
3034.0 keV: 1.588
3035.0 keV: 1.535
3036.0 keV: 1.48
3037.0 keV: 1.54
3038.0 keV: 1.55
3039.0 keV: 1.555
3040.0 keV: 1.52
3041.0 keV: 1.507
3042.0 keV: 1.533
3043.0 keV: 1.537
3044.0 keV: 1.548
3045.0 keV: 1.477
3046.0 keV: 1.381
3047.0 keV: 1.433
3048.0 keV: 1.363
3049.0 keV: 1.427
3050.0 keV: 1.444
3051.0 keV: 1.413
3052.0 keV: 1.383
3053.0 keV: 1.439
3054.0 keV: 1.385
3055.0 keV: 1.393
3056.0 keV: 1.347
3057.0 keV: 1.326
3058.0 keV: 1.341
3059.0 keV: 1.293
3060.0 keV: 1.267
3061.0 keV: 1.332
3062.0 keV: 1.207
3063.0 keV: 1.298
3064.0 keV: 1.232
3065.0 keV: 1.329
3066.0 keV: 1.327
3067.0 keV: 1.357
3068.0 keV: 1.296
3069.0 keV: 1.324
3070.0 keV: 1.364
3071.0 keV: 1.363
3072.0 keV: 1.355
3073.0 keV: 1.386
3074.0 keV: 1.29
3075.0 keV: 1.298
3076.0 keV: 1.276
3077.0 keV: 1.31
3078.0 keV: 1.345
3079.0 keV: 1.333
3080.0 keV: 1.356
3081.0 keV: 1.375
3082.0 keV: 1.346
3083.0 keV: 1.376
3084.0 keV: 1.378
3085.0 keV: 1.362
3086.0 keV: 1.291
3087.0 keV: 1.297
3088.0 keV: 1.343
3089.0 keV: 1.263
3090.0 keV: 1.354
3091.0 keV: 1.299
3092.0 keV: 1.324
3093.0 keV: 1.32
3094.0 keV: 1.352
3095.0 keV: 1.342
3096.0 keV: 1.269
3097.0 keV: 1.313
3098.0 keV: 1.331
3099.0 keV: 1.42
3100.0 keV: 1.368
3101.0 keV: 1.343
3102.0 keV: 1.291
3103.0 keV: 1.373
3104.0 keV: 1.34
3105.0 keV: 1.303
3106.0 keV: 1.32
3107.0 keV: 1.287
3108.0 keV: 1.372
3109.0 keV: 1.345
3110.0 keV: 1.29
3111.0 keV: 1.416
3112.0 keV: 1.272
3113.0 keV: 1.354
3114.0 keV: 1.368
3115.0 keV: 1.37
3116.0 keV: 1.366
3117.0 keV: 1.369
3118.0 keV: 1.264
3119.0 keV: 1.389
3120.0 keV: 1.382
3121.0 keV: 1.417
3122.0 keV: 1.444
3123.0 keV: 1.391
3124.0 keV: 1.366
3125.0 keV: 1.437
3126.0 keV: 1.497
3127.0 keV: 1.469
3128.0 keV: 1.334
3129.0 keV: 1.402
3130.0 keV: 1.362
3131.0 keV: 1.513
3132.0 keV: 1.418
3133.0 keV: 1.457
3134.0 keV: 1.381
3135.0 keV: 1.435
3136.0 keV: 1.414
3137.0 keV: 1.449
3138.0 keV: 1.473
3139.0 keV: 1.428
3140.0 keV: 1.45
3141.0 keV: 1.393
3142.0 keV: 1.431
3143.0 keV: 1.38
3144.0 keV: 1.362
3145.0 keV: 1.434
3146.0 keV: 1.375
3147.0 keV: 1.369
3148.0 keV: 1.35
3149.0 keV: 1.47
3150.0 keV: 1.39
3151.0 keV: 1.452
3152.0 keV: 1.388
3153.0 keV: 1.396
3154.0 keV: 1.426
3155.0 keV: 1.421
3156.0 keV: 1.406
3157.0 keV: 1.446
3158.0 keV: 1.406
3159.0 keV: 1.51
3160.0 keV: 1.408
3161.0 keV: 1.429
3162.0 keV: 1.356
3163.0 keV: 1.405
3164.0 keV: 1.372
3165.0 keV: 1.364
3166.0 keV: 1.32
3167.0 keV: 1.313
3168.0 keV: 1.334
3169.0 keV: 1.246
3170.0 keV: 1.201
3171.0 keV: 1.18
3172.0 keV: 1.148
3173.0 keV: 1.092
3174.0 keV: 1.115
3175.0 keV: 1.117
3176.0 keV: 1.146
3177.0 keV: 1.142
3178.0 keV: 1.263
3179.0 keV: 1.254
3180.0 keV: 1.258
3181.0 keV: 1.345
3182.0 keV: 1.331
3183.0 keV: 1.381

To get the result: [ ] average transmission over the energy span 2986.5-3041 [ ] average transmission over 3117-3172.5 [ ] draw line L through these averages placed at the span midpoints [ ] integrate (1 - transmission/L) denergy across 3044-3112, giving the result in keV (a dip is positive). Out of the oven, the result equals 5.6 keV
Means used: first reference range 1.54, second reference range 1.39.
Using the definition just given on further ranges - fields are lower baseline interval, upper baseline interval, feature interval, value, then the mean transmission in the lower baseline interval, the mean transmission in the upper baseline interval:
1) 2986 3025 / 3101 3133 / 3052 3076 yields 1.8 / 1.51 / 1.37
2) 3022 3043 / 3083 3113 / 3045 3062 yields 1.6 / 1.6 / 1.33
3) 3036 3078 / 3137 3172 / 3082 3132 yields 1.0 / 1.38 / 1.38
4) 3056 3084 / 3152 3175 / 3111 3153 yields -2.4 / 1.32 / 1.33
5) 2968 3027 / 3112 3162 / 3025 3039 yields -1.5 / 1.45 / 1.41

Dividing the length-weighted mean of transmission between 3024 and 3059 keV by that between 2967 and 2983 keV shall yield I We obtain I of 1.16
